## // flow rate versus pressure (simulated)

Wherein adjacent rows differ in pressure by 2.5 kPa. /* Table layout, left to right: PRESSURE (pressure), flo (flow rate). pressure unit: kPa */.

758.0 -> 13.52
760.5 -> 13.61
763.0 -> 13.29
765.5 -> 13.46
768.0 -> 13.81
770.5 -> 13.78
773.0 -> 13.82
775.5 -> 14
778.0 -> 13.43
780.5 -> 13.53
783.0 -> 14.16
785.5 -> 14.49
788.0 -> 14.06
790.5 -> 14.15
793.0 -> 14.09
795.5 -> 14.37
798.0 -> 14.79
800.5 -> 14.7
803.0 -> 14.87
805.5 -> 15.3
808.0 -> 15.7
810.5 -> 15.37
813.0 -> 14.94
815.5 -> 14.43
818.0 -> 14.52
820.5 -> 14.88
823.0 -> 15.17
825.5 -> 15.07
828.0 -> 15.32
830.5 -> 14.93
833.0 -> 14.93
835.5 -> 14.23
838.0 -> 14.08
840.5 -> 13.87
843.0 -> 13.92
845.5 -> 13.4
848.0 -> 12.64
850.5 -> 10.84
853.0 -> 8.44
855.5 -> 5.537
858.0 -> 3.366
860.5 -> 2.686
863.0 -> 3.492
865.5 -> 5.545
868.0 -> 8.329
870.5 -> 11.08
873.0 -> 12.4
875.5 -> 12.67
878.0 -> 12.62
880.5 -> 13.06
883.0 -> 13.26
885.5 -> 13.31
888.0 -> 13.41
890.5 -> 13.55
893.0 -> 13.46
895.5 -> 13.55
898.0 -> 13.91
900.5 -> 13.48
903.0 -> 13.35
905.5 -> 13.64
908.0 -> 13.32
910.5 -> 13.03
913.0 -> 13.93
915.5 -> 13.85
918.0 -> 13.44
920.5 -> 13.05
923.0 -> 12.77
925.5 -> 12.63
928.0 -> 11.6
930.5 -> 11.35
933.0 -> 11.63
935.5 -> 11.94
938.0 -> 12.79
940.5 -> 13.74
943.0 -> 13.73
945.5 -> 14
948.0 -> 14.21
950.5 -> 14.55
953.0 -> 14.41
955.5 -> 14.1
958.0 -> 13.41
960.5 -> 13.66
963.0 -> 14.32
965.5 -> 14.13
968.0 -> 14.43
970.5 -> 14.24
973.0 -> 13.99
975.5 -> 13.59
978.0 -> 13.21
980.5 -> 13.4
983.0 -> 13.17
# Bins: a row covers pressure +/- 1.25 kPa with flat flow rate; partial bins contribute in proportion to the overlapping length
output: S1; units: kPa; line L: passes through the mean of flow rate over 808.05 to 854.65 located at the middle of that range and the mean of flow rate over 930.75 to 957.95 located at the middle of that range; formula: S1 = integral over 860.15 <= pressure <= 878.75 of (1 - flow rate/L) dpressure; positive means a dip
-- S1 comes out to 6.7 kPa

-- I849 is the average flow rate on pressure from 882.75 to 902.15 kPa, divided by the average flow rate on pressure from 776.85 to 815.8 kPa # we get 0.93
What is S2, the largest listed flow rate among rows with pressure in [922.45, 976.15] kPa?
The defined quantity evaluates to 14.55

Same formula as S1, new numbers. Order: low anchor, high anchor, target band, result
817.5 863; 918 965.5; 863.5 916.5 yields 0.3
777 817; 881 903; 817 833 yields -0.9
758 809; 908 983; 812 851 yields -0.9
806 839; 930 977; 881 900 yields 1.0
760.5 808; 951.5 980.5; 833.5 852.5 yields 1.2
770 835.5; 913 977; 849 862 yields 7.3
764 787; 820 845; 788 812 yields -1.0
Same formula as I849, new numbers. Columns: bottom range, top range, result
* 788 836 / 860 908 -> 0.78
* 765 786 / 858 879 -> 0.60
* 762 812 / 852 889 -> 0.65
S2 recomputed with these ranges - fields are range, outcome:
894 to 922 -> 13.93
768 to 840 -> 15.7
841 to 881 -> 13.92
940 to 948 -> 14.21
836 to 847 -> 14.08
